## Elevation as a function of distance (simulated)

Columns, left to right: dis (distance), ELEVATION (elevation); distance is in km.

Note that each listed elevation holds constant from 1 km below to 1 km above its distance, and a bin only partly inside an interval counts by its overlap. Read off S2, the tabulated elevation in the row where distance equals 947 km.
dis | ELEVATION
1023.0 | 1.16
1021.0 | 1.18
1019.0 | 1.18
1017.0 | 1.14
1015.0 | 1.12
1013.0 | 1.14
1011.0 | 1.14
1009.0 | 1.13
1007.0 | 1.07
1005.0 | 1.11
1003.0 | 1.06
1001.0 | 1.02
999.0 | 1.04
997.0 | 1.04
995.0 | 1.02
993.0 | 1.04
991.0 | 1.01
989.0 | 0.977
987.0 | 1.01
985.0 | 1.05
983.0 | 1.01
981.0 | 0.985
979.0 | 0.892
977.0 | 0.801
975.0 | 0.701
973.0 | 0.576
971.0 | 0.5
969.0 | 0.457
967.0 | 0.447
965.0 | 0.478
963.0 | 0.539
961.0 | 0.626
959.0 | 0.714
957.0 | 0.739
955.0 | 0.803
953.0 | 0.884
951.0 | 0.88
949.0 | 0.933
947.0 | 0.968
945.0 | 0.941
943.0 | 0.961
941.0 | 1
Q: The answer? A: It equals 0.968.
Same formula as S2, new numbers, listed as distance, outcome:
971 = 0.5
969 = 0.457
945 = 0.941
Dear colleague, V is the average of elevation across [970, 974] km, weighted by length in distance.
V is 0.538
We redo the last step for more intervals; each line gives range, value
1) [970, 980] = 0.694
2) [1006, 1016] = 1.12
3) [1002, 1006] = 1.08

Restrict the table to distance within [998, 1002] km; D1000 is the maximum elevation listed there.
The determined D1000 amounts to 1.04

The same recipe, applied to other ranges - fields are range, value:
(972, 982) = 0.985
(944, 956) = 0.968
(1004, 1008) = 1.11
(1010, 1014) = 1.14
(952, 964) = 0.884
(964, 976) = 0.701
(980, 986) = 1.05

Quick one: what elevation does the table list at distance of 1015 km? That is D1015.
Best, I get 1.12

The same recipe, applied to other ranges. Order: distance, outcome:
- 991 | 1.01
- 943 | 0.961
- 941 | 1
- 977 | 0.801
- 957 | 0.739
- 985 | 1.05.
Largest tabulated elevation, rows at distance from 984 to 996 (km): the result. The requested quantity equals 1.05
